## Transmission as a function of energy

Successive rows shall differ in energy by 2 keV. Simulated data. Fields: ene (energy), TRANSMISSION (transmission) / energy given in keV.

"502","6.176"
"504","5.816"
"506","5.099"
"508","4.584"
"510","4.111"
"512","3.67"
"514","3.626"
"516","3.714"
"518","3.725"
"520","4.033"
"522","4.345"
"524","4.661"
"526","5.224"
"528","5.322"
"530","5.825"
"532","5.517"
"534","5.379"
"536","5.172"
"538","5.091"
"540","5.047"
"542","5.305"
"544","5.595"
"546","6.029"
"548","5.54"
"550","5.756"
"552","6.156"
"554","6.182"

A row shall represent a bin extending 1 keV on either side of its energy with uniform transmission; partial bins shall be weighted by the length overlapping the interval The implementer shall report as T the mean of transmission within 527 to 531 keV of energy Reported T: 5.57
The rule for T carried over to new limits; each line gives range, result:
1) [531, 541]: 5.24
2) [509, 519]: 3.77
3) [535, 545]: 5.24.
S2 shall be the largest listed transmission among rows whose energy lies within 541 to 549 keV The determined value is 6.029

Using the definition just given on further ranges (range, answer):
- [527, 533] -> 5.825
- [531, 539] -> 5.517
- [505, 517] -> 5.099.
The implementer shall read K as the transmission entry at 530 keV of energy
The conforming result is 5.825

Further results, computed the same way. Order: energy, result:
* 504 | 5.816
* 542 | 5.305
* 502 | 6.176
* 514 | 3.626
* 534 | 5.379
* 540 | 5.047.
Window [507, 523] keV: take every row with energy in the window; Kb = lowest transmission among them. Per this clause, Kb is 3.626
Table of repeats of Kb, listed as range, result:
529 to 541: 5.047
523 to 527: 4.661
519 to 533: 4.033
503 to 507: 5.099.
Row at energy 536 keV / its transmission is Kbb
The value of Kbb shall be 5.172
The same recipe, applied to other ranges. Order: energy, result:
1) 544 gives 5.595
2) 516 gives 3.714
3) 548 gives 5.54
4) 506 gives 5.099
